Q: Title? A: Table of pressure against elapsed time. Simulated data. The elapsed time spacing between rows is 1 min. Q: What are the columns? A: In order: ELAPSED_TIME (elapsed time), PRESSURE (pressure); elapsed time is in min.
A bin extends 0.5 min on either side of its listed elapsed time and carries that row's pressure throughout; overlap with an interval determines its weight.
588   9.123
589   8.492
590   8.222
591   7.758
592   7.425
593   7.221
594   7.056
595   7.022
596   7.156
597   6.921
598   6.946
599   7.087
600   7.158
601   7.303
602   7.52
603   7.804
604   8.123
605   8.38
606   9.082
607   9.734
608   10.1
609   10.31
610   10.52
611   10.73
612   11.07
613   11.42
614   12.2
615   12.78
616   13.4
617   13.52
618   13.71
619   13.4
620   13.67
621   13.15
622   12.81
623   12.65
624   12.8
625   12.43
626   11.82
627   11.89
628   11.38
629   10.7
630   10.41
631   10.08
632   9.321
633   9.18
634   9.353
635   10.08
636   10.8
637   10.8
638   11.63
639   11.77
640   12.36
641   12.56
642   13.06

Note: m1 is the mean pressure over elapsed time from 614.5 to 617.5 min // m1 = 13.2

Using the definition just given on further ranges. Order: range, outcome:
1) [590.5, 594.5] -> 7.37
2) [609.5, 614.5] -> 11.2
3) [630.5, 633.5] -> 9.53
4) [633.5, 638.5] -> 10.5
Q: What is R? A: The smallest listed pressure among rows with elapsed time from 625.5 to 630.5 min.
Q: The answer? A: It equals 10.41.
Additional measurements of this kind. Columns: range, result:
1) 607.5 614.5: 10.1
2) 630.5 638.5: 9.18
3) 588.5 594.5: 7.056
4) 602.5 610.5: 7.804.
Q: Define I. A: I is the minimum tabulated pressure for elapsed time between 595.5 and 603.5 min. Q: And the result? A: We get 6.921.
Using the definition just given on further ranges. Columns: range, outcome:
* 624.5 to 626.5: 11.82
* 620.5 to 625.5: 12.43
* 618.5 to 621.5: 13.15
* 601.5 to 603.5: 7.52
